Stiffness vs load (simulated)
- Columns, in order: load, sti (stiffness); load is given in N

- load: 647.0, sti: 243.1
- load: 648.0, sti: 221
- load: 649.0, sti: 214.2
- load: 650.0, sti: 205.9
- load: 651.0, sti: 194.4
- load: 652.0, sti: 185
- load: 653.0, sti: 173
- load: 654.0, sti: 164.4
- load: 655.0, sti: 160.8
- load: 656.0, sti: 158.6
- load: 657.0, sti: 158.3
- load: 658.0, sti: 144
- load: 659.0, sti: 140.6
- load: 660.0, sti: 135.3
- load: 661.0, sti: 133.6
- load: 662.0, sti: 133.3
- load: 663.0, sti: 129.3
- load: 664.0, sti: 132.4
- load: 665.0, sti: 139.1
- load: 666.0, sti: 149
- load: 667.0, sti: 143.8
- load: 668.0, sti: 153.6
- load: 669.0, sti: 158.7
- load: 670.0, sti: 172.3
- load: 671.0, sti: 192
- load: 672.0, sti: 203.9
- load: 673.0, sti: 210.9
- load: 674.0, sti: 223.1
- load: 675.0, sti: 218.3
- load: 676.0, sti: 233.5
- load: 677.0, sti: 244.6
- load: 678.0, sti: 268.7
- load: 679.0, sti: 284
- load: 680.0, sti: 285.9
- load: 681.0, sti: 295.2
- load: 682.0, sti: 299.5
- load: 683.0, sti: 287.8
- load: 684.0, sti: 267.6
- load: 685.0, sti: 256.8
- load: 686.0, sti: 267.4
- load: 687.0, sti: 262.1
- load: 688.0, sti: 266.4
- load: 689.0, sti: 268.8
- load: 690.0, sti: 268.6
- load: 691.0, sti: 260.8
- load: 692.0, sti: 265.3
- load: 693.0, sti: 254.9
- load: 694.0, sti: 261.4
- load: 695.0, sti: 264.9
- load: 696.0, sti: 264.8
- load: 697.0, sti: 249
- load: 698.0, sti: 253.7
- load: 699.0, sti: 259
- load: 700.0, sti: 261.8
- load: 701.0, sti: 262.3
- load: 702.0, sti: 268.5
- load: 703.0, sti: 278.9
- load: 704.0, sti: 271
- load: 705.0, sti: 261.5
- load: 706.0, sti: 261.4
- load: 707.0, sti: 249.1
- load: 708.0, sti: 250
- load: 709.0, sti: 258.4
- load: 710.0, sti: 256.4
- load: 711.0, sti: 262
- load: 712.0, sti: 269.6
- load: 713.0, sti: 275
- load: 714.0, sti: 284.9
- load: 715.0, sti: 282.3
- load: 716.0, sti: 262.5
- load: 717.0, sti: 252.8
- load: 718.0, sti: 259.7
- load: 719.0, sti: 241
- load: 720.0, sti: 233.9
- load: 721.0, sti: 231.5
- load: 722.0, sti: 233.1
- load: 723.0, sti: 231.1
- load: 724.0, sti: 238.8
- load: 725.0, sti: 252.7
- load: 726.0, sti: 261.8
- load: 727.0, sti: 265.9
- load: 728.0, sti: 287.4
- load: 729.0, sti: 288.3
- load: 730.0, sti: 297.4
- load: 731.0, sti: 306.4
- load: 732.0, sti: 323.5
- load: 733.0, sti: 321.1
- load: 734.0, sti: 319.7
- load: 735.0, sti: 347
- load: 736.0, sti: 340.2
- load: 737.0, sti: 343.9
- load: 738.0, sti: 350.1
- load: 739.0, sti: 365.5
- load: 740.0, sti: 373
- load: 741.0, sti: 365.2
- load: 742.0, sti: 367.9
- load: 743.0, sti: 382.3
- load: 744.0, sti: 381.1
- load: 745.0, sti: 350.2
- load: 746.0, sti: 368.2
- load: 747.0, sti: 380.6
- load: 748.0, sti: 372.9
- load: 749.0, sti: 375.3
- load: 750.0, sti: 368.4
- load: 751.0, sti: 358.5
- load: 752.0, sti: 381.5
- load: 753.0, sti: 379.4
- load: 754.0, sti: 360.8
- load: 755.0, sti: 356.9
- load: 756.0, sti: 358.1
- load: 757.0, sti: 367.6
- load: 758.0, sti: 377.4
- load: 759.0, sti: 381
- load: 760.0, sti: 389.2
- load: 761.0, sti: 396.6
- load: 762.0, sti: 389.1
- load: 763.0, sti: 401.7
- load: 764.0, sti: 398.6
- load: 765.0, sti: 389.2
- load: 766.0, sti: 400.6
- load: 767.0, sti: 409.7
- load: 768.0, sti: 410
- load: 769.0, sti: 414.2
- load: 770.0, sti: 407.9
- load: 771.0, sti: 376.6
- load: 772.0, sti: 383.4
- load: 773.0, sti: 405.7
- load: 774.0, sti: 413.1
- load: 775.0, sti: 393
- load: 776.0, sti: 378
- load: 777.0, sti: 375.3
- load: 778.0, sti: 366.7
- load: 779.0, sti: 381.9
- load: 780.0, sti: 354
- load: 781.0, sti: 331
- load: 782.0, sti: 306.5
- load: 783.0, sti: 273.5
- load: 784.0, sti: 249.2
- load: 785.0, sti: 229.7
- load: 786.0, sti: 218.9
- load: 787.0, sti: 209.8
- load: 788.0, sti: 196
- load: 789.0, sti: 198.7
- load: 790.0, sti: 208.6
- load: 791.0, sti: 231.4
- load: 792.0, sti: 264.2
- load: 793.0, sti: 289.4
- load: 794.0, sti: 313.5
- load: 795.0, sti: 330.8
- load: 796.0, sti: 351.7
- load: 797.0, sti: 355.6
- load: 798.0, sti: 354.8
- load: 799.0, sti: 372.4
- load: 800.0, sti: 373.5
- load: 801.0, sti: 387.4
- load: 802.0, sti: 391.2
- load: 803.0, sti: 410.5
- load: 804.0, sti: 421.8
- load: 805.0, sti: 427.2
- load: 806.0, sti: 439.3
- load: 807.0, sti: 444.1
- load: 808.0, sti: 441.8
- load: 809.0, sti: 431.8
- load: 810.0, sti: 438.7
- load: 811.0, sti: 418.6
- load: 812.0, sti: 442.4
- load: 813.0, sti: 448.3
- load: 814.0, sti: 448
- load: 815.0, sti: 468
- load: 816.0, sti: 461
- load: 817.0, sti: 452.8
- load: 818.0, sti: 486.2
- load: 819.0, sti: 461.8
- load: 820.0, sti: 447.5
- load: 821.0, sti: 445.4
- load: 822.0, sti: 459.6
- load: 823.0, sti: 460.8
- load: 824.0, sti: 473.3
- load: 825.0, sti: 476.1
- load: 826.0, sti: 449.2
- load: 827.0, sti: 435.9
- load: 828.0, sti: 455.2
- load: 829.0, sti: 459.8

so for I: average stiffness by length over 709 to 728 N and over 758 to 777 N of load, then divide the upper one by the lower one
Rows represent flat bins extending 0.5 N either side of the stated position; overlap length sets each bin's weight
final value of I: 1.54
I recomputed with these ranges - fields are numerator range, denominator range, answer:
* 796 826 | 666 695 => 1.79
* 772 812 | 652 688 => 1.72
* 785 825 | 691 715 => 1.45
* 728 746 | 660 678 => 1.94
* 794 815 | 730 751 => 1.15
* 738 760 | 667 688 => 1.56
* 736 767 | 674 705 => 1.42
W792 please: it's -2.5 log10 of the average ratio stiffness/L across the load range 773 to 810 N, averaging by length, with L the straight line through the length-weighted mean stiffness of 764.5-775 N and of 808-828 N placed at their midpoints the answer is 0.245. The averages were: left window 401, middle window 339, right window 453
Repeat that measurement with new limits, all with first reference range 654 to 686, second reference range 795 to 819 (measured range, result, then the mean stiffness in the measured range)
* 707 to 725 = 0.07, 254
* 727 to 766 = -0.12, 359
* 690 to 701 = -0.09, 260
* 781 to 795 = 0.47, 251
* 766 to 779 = -0.09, 394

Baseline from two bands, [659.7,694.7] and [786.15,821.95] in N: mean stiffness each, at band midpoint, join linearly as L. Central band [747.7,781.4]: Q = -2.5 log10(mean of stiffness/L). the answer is -0.16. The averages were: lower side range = 222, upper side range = 378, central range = 383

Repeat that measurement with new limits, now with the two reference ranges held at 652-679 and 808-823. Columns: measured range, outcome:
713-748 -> -0.04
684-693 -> -0.22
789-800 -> 0.33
